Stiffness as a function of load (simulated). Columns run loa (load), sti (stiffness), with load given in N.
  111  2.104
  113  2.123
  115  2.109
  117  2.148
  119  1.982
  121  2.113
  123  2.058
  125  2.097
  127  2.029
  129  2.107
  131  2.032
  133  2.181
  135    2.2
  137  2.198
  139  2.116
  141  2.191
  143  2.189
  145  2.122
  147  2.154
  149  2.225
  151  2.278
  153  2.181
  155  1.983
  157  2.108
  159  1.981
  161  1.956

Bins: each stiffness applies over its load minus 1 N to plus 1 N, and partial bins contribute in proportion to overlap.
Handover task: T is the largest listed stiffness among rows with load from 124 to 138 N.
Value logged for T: 2.2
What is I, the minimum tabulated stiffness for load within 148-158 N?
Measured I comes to 1.983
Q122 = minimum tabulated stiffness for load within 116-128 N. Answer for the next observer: 1.982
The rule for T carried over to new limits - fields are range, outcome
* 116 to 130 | 2.148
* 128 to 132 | 2.107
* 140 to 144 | 2.191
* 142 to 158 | 2.278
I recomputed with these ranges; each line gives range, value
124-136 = 2.029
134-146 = 2.116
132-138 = 2.181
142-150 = 2.122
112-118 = 2.109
